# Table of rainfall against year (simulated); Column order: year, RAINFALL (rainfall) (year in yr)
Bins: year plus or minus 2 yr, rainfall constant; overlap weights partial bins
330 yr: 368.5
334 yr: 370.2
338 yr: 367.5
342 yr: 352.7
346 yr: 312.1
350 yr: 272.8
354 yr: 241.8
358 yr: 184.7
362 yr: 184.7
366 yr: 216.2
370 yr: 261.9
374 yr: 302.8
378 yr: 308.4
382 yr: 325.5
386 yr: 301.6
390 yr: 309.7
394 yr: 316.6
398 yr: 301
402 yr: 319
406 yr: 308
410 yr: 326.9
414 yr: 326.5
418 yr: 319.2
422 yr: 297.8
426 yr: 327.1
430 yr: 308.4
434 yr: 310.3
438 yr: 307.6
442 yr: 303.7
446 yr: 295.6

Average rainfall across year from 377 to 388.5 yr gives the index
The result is 312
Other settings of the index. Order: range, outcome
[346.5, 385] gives 259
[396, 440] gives 314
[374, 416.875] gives 314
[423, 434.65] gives 314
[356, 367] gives 193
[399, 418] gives 319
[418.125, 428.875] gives 313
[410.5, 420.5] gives 322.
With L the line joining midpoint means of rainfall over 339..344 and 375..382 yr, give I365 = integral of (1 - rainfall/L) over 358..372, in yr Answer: 4.8 yr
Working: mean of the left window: 356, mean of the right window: 312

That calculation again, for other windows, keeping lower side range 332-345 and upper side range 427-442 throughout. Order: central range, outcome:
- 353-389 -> 8.5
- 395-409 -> 0.7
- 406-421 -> 0.0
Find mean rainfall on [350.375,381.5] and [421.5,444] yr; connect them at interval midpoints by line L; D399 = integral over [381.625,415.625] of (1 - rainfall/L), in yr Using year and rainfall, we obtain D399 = -4.4 yr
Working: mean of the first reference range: 248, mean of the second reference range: 310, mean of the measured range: 314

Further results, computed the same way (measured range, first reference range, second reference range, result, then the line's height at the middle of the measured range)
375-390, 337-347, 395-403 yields 0.42 yr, 320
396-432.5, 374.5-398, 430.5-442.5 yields -0.67 yr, 309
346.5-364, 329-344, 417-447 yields 6.19 yr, 354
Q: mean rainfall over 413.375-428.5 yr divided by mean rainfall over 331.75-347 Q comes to 0.9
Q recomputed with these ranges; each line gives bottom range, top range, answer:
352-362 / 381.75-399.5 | 1.49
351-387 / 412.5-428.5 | 1.23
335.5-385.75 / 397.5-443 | 1.12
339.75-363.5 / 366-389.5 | 1.13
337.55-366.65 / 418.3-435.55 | 1.18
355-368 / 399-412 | 1.59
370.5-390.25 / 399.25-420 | 1.04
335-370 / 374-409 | 1.16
